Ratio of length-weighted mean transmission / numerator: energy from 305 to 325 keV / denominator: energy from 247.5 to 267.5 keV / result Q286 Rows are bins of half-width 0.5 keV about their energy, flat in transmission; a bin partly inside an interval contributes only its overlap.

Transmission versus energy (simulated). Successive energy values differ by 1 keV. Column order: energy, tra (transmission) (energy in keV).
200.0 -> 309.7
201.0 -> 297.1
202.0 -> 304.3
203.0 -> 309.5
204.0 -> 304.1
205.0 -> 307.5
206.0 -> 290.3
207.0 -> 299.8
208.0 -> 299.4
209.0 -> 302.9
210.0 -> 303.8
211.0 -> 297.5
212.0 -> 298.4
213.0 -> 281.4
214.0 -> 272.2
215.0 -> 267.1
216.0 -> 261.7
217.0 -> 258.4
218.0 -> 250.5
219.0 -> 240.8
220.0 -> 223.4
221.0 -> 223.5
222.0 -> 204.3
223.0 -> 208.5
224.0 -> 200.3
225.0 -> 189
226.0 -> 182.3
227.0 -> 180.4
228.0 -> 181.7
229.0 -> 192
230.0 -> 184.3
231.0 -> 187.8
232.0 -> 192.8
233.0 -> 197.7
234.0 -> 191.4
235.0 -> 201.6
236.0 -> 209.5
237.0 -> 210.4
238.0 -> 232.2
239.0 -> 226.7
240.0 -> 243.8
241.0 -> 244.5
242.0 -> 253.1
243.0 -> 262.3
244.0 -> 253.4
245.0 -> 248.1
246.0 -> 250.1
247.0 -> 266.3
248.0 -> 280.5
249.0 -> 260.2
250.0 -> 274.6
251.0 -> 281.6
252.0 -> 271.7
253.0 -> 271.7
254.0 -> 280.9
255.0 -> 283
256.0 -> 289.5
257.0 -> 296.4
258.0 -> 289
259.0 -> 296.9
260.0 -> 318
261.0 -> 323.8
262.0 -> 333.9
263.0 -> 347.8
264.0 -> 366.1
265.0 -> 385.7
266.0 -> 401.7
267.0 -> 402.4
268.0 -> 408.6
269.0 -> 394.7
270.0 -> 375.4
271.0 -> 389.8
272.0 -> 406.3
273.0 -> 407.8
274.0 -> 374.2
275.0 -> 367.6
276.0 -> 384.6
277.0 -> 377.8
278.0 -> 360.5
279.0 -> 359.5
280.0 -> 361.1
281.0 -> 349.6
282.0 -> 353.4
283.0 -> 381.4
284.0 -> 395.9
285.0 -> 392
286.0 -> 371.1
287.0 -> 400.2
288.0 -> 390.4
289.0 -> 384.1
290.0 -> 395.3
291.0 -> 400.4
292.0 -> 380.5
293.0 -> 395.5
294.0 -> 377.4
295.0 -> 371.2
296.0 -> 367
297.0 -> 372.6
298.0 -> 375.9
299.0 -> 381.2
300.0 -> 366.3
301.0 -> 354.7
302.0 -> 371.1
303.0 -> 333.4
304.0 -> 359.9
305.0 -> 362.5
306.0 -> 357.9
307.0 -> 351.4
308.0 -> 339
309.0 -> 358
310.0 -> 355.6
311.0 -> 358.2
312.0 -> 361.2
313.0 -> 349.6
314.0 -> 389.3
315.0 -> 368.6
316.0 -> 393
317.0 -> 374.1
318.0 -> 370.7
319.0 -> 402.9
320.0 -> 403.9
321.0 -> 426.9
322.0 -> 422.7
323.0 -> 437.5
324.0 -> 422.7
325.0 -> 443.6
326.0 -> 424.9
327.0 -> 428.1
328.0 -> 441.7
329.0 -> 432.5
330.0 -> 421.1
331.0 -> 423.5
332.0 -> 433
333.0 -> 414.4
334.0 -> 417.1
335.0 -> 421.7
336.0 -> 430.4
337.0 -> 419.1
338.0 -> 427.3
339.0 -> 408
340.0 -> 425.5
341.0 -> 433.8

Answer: 1.22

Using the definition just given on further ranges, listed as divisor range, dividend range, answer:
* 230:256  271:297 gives 1.57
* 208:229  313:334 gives 1.71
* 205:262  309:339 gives 1.62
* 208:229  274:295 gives 1.57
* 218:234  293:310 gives 1.81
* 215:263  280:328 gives 1.56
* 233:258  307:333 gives 1.58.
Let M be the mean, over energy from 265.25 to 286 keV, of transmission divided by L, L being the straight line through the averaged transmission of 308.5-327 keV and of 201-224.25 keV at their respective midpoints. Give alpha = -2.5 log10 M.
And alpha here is -0.11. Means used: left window 271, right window 393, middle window 382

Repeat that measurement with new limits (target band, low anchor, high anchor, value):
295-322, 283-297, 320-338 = 0.10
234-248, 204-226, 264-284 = 0.30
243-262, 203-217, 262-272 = 0.27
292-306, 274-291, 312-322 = 0.04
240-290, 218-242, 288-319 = -0.17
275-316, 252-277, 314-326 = 0.03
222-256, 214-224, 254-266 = 0.21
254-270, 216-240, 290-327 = -0.21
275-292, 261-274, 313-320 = 0.01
